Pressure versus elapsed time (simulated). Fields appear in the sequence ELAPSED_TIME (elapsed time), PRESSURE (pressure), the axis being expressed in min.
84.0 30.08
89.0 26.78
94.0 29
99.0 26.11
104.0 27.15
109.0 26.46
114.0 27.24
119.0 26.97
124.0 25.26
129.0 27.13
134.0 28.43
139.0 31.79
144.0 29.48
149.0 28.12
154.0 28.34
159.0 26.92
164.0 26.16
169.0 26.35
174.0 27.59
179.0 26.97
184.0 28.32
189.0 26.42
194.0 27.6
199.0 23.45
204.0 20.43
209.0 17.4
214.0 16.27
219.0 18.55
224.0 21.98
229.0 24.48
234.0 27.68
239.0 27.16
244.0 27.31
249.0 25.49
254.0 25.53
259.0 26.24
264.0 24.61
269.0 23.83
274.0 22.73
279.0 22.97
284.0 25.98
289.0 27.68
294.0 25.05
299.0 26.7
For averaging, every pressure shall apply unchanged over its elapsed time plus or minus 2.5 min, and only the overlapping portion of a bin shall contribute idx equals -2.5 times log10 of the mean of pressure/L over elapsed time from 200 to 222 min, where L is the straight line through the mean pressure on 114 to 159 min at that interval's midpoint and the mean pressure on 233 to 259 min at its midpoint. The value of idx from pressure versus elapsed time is 0.41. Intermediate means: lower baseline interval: 28.1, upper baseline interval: 26.5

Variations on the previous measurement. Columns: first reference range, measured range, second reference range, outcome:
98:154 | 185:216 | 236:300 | 0.19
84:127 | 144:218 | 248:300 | 0.05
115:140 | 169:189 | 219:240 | -0.05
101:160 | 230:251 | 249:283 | -0.07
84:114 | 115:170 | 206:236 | -0.11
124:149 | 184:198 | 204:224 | -0.25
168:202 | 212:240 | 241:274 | 0.15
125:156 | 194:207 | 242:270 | 0.18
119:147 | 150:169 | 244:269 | 0.02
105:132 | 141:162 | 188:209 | -0.12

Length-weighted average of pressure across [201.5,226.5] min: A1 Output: 18.9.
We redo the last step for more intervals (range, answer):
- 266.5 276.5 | 23.3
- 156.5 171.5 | 26.5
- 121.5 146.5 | 28.4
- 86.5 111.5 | 27.1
